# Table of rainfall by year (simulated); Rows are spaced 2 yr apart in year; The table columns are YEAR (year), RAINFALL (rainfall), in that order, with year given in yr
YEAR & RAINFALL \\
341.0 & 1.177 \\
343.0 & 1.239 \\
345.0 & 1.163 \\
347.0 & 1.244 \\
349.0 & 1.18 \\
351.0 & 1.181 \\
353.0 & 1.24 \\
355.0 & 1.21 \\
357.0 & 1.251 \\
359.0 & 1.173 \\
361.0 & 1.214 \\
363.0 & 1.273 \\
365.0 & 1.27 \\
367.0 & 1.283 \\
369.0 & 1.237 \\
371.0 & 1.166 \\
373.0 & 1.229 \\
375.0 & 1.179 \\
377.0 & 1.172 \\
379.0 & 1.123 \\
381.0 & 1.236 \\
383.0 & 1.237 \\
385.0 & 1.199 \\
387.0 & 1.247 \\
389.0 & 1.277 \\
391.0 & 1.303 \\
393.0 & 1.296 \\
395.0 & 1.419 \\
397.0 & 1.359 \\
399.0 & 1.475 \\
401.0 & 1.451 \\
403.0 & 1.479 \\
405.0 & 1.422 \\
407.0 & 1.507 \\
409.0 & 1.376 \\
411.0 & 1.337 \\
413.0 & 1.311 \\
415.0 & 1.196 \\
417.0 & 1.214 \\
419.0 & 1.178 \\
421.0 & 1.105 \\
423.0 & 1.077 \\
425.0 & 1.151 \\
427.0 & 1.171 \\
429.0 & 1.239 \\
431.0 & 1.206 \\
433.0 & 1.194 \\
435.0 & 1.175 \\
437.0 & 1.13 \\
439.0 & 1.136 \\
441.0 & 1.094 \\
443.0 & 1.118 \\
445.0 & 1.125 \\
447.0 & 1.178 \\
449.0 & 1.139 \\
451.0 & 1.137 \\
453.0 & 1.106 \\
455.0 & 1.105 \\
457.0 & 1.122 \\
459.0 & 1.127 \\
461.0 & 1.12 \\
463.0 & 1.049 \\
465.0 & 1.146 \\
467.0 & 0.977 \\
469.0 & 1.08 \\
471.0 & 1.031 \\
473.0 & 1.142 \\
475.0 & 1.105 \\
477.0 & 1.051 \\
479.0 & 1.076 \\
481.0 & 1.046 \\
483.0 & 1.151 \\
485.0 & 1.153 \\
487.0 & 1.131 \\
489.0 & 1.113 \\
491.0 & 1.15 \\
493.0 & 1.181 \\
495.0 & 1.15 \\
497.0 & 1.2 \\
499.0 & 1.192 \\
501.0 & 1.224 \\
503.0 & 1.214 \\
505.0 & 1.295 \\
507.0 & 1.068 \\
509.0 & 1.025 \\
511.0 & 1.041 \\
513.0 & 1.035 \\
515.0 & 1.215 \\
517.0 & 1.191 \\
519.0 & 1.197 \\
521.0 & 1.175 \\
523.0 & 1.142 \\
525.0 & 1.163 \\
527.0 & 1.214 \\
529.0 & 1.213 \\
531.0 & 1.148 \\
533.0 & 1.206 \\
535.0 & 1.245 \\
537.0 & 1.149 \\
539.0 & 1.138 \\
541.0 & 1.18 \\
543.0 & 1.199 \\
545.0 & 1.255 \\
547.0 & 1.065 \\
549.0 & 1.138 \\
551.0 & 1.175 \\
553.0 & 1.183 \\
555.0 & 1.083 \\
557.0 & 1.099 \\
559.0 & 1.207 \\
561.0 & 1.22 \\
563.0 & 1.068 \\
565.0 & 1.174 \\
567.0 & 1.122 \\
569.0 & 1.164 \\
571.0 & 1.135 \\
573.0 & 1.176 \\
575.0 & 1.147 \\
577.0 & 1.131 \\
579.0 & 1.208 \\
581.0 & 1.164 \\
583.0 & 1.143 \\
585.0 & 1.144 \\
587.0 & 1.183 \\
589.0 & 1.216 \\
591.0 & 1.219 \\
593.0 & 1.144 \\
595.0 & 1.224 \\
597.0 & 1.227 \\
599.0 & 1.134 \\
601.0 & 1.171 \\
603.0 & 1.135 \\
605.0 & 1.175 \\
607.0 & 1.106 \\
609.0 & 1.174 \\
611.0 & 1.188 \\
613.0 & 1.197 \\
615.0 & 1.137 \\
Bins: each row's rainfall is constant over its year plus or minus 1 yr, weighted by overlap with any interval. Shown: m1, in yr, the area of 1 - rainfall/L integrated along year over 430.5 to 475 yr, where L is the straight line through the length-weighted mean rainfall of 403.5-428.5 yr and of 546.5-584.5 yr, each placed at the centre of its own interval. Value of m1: 4.07 yr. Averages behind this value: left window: 1.26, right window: 1.15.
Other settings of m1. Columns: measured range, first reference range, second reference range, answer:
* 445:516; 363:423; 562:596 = 6.0 yr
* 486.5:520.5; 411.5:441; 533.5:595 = 0.4 yr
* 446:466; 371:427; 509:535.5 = 1.6 yr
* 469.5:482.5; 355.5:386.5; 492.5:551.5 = 1.1 yr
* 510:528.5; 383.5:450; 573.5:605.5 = 0.8 yr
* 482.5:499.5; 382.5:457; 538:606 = 0.6 yr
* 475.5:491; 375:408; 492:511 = 1.1 yr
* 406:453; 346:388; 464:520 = -0.8 yr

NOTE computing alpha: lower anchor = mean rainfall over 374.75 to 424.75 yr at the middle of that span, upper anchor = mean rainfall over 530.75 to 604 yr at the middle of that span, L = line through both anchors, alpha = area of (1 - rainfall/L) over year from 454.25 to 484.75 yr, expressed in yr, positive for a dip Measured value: 3.6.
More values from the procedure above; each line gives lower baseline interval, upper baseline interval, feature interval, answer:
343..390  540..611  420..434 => 0.4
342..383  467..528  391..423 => -3.9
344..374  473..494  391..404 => -2.4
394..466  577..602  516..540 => 0.3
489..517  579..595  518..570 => 0.0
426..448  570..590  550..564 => 0.2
